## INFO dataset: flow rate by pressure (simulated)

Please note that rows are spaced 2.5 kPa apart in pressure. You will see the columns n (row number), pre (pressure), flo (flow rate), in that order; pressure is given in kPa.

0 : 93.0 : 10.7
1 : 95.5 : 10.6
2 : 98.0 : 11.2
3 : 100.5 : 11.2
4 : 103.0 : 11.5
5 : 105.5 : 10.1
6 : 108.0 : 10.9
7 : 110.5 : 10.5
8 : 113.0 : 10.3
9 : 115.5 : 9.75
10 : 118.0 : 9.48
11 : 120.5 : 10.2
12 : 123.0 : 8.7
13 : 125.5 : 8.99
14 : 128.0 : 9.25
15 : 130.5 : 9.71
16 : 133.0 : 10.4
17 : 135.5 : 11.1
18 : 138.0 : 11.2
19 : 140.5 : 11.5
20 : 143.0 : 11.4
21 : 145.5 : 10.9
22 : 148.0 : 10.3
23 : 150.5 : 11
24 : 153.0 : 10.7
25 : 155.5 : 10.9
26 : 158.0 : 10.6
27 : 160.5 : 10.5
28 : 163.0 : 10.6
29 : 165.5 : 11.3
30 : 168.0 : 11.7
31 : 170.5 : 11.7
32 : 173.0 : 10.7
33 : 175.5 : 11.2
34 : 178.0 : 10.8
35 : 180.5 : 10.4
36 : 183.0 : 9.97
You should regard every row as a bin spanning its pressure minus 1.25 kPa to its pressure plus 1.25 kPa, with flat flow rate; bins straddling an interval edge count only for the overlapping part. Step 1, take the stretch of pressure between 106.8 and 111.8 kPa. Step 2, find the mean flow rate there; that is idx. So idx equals 10.7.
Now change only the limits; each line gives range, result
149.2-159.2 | 10.8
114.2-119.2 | 9.62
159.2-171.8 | 11.2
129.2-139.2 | 10.6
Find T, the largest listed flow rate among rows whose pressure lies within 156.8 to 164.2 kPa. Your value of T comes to 10.6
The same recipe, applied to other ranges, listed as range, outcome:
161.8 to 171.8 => 11.7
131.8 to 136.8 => 11.1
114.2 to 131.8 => 10.2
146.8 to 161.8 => 11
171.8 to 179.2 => 11.2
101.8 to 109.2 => 11.5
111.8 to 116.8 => 10.3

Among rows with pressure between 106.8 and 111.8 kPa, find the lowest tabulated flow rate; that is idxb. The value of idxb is 10.5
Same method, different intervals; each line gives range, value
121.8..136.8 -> 8.7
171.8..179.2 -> 10.7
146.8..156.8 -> 10.3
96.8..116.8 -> 9.75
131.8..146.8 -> 10.4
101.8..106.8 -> 10.1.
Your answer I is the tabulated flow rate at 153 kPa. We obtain 10.7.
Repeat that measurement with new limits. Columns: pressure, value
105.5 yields 10.1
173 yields 10.7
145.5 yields 10.9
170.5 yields 11.7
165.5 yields 11.3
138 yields 11.2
